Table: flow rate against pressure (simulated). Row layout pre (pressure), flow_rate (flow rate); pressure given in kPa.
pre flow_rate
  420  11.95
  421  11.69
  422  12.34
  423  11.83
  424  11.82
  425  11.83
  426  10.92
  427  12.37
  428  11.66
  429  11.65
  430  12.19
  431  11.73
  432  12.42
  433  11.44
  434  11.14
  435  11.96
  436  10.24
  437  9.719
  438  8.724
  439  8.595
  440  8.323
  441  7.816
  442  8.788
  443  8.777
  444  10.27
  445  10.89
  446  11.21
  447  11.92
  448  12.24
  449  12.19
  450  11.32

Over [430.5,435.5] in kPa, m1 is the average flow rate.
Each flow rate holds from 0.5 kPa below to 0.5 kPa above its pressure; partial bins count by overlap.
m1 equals 11.7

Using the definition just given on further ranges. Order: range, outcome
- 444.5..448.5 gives 11.6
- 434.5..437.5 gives 10.6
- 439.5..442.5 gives 8.31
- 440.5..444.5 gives 8.91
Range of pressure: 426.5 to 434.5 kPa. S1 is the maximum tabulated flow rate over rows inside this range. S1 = 12.42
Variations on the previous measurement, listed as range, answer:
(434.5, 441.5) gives 11.96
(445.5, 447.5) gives 11.92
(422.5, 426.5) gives 11.83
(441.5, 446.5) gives 11.21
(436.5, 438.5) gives 9.719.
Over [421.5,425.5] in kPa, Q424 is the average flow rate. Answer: 12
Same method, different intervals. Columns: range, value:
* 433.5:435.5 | 11.6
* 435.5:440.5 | 9.12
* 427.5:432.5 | 11.9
